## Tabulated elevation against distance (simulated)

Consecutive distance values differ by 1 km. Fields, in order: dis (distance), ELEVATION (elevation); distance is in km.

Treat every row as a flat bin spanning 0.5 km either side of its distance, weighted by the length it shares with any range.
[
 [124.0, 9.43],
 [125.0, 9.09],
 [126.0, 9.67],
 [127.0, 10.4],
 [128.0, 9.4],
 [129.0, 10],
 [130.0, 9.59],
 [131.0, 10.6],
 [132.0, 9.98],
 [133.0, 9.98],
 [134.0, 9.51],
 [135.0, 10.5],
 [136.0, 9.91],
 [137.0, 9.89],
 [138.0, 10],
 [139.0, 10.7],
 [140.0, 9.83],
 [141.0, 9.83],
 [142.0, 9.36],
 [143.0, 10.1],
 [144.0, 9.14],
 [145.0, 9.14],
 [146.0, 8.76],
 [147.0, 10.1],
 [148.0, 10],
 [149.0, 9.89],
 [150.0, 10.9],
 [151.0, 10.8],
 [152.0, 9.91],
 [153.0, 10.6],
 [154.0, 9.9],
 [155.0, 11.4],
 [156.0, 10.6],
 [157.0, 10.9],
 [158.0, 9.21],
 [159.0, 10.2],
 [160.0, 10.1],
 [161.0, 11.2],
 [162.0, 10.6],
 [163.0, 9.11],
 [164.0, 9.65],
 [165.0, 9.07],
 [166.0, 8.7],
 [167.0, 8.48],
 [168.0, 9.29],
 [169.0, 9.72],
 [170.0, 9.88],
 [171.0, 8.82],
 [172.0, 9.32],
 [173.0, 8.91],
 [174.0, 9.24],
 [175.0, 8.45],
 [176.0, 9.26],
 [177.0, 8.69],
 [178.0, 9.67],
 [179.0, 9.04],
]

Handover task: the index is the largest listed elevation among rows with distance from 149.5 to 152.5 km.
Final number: 10.9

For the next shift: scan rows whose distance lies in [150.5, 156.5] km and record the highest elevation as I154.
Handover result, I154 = 11.4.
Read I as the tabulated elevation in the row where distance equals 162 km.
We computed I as 10.6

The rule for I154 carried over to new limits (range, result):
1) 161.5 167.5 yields 10.6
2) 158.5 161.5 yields 11.2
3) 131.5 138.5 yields 10.5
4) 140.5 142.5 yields 9.83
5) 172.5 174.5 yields 9.24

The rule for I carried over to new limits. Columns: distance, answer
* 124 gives 9.43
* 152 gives 9.91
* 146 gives 8.76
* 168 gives 9.29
